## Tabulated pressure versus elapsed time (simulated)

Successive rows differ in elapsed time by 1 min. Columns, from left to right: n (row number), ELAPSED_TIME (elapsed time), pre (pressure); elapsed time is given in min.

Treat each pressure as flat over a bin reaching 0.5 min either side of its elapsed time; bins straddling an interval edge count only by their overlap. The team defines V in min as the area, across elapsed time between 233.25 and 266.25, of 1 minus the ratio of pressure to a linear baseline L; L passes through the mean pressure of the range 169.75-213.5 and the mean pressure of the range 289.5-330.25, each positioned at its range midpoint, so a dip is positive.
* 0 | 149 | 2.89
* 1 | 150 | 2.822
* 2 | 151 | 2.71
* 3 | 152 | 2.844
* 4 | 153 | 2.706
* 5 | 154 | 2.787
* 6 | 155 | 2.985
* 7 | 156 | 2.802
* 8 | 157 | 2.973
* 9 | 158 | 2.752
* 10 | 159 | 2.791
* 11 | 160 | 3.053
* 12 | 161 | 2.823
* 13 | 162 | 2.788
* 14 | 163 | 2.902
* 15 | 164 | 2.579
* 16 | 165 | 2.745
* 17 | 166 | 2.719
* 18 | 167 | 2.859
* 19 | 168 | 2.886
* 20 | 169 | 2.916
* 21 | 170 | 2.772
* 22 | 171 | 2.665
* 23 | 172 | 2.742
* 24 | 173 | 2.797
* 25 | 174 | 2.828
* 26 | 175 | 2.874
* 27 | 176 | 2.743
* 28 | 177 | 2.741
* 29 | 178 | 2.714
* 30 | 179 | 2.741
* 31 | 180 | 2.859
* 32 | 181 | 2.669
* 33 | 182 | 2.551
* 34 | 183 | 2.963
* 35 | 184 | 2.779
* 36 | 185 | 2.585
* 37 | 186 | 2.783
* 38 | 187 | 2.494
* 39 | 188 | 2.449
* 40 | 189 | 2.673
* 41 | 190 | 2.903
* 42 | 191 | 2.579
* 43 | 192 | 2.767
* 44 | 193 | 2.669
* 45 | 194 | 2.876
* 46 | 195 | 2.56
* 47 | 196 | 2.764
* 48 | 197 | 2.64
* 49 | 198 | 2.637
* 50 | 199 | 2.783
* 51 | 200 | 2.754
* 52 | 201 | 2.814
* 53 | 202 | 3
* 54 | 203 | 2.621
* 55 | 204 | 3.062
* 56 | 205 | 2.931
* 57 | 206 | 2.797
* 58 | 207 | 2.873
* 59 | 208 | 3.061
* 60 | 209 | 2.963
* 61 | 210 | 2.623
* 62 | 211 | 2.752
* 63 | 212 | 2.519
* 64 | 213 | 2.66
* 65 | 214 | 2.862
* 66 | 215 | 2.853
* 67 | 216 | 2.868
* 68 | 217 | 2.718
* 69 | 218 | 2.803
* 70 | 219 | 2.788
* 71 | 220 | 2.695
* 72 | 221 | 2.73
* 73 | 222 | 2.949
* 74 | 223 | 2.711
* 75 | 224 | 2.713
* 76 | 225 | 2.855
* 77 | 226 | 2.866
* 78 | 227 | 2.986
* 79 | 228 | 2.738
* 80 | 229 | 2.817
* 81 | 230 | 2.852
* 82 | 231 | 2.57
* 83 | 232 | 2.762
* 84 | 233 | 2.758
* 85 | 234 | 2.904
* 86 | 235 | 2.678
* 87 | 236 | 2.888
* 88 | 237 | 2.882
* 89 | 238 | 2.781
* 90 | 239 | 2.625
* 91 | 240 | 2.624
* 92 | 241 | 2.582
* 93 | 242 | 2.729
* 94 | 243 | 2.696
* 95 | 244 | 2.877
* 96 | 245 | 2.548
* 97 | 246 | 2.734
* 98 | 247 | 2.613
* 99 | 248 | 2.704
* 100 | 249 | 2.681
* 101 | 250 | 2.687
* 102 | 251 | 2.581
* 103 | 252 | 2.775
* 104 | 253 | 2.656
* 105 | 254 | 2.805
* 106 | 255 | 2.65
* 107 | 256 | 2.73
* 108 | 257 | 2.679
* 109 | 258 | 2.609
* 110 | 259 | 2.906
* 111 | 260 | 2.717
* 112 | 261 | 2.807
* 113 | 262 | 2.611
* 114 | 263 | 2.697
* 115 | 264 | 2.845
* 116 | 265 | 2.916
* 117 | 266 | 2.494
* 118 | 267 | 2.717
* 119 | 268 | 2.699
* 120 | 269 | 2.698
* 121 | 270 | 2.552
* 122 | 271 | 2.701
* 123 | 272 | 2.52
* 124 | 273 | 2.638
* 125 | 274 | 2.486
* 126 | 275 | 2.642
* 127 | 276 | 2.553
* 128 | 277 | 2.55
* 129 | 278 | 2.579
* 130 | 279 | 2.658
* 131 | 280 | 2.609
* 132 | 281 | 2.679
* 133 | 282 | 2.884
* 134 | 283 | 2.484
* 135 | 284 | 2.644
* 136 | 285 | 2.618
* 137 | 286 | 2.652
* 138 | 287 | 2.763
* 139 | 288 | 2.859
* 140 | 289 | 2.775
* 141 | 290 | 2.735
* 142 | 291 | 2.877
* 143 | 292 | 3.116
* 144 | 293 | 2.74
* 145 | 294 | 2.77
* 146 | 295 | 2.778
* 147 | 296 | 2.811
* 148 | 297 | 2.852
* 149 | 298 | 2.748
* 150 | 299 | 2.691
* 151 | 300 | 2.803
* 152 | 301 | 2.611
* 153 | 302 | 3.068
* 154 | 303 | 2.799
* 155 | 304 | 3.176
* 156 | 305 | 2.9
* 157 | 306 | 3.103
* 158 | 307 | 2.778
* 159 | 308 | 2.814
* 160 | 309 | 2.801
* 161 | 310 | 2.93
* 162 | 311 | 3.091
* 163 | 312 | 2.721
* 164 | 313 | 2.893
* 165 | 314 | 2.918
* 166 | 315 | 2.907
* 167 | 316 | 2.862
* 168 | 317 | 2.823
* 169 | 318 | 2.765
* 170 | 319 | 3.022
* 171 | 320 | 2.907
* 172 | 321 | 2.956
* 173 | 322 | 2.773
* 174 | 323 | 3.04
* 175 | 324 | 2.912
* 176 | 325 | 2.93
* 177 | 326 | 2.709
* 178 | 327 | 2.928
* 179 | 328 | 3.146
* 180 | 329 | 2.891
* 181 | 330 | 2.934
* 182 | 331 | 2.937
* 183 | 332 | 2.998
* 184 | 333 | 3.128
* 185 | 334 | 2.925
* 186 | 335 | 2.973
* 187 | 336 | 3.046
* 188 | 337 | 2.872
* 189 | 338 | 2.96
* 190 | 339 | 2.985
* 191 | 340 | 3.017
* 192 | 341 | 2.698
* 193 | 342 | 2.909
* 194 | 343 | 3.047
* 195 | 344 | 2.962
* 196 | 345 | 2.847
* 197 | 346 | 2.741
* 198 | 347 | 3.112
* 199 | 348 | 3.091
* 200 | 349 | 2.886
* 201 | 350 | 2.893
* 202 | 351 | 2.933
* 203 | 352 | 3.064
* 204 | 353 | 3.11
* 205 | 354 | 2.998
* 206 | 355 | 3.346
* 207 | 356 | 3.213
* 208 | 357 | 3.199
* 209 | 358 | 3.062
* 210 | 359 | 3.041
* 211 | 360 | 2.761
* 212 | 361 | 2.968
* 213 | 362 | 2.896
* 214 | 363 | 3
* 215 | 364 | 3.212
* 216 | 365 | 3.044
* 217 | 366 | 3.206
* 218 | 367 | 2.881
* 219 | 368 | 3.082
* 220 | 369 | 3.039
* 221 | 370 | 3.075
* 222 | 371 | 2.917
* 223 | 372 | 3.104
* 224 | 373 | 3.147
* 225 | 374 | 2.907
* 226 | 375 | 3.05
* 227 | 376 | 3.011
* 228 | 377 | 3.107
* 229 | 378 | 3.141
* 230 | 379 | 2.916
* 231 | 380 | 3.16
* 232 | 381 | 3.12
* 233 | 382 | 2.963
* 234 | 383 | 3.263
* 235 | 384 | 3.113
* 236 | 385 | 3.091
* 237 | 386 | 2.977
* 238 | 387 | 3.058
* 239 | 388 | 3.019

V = 1.1 min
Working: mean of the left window 2.75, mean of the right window 2.88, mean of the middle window 2.72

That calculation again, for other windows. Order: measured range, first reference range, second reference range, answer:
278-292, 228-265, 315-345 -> 0.5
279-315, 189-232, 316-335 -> 1.0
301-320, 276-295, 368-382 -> -0.6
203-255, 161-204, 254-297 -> -0.8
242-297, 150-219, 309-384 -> 3.5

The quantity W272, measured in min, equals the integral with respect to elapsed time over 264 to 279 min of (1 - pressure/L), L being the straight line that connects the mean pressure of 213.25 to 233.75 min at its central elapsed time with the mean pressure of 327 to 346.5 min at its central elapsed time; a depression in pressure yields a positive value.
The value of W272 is 1.2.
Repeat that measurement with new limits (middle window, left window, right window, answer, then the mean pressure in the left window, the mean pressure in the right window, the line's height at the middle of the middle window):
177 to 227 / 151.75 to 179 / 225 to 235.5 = 0.66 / 2.81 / 2.8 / 2.8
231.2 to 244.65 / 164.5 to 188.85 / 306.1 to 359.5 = 0.38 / 2.74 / 2.95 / 2.83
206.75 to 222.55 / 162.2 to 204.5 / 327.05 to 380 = 0.02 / 2.75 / 3.01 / 2.8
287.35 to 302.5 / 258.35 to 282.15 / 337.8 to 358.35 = -0.22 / 2.67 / 3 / 2.78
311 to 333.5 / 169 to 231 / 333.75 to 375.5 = 0.29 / 2.77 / 3.01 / 2.96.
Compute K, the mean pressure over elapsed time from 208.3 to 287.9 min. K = 2.72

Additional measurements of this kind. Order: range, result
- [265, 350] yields 2.83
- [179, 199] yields 2.7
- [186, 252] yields 2.75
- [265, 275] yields 2.63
